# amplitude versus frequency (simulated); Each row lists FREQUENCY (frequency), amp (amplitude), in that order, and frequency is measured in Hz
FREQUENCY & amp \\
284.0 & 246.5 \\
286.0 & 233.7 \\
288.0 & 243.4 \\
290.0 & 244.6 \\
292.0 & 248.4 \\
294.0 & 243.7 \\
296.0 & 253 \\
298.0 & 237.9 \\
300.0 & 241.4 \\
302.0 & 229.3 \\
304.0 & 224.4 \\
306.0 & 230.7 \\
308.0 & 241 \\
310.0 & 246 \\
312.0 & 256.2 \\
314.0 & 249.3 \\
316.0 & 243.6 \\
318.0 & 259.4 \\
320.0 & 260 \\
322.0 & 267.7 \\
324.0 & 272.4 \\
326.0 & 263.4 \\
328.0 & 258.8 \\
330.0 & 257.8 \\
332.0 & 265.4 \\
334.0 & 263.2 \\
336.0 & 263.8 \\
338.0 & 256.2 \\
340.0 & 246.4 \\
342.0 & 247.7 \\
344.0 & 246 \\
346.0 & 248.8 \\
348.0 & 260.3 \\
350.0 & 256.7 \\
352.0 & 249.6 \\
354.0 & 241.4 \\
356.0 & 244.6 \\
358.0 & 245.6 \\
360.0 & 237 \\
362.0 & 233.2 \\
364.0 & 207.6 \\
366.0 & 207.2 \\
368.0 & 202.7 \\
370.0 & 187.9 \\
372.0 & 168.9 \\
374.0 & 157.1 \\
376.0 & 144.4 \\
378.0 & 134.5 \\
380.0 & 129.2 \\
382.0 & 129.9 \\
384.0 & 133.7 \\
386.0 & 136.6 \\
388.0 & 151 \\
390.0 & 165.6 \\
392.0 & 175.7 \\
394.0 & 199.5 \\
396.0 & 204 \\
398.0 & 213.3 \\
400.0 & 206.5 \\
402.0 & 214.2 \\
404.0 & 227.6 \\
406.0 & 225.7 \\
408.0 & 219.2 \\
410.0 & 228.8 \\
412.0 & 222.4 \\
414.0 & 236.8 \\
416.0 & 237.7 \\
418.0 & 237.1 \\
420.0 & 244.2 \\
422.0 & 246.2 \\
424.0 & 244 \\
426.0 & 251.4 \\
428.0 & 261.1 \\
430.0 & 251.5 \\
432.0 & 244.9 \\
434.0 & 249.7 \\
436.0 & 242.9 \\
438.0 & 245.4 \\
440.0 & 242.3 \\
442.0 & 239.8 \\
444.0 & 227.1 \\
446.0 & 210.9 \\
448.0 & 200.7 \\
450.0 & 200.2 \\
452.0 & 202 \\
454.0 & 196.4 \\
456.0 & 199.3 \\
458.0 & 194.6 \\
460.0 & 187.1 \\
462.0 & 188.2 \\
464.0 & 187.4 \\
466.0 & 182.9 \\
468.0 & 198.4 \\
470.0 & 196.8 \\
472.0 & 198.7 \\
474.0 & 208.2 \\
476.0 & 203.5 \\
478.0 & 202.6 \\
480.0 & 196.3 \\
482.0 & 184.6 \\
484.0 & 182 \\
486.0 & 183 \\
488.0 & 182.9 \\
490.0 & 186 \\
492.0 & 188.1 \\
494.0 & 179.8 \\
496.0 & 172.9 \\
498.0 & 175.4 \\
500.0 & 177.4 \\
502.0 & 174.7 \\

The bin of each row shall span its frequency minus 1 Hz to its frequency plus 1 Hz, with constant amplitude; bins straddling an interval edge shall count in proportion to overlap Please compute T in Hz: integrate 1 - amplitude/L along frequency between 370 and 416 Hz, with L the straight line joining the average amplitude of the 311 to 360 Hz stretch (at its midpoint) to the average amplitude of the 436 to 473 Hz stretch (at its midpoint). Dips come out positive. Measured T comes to 9.2 Hz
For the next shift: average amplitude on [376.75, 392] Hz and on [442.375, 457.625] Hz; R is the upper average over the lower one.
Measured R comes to 1.45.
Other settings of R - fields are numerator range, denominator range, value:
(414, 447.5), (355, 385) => 1.31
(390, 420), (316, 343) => 0.84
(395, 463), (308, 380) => 0.96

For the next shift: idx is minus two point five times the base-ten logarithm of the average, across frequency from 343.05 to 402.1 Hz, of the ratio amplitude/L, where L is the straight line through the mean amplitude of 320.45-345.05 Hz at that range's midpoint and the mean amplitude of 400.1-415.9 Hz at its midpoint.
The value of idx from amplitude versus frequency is 0.219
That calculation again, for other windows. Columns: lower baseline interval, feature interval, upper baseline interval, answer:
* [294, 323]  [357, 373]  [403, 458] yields 0.13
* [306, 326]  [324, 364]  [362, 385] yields -0.19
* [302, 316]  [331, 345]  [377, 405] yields -0.18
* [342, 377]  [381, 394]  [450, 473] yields 0.36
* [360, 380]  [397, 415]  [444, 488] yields -0.18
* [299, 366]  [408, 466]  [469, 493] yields -0.08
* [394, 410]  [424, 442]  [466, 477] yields -0.19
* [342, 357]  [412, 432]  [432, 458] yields -0.08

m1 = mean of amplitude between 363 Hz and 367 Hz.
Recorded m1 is 207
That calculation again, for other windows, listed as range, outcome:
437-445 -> 239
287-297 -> 247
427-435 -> 252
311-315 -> 253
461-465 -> 188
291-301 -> 245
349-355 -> 249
